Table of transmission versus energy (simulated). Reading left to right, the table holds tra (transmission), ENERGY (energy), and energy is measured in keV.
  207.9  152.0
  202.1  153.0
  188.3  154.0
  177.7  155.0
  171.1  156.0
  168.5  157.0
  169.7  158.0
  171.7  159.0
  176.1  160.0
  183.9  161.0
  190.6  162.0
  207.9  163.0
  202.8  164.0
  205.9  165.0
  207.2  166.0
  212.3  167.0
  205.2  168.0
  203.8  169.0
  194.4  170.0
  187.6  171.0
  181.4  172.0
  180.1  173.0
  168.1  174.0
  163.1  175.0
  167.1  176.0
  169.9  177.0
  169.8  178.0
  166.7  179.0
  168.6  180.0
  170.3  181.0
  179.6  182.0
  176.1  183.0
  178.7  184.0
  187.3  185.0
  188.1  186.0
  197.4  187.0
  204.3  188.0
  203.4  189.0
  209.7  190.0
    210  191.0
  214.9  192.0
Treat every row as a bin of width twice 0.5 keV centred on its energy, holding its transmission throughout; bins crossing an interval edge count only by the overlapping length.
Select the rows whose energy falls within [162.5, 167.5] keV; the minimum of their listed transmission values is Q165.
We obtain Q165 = 202.8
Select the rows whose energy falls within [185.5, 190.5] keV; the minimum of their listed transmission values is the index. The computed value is 188.1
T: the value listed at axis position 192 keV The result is 214.9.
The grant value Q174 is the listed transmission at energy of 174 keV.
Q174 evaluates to 168.1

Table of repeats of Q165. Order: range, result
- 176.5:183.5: 166.7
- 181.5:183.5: 176.1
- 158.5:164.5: 171.7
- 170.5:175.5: 163.1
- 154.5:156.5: 171.1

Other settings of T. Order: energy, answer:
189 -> 203.4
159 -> 171.7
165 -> 205.9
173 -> 180.1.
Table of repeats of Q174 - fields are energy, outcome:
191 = 210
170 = 194.4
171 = 187.6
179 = 166.7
